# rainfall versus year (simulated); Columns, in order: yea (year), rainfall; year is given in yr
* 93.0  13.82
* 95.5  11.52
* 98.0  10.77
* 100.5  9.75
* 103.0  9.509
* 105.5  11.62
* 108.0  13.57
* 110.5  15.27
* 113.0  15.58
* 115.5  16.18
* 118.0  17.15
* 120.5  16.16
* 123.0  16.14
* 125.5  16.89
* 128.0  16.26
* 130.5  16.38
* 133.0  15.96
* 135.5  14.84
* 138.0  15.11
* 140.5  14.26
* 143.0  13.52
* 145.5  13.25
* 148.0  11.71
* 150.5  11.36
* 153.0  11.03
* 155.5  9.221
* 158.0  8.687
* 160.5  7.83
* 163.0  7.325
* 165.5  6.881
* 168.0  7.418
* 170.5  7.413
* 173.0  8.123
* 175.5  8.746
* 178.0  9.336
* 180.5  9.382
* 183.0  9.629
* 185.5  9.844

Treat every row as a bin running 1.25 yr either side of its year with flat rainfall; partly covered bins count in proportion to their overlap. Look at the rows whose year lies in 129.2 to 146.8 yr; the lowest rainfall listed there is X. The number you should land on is 13.25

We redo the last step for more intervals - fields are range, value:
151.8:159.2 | 8.687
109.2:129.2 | 15.27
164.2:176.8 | 6.881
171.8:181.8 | 8.123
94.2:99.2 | 10.77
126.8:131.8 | 16.26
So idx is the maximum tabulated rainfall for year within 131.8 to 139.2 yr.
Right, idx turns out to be 15.96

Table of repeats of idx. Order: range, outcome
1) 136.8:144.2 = 15.11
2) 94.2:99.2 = 11.52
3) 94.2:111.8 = 15.27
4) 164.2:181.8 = 9.382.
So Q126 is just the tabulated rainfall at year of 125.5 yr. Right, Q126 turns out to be 16.89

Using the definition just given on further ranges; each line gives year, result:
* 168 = 7.418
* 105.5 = 11.62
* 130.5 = 16.38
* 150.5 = 11.36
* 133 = 15.96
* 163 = 7.325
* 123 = 16.14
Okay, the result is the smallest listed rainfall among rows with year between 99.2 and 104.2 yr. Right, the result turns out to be 9.509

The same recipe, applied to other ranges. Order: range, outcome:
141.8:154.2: 11.03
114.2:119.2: 16.18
